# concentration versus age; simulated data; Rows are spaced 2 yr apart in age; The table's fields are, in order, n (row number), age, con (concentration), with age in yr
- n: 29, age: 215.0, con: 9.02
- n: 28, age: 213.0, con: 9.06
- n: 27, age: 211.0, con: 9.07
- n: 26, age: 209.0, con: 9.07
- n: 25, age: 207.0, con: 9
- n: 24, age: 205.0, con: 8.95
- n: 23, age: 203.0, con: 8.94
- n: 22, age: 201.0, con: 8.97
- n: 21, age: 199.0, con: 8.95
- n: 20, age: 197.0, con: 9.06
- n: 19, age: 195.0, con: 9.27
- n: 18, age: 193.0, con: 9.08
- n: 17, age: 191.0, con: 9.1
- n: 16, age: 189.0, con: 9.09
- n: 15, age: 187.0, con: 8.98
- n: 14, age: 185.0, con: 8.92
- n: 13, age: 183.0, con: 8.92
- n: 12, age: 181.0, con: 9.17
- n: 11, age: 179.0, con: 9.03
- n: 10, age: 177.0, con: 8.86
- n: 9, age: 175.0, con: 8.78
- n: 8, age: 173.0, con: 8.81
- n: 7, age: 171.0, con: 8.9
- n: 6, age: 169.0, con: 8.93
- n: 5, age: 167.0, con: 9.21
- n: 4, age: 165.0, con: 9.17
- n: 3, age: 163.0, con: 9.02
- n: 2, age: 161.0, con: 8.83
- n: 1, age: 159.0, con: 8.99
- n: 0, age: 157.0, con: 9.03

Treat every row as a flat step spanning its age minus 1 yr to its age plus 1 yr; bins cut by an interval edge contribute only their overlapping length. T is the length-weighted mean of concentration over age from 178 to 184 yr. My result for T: 9.04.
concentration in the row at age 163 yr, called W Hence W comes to 9.02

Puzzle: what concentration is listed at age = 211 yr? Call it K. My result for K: 9.07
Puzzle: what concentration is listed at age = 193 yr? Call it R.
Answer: 9.08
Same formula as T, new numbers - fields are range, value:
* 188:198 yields 9.12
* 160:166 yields 9.01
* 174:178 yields 8.82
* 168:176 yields 8.86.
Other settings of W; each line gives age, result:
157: 9.03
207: 9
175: 8.78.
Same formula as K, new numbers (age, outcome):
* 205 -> 8.95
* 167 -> 9.21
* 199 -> 8.95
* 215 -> 9.02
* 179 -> 9.03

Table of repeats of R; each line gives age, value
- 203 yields 8.94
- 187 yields 8.98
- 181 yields 9.17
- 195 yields 9.27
